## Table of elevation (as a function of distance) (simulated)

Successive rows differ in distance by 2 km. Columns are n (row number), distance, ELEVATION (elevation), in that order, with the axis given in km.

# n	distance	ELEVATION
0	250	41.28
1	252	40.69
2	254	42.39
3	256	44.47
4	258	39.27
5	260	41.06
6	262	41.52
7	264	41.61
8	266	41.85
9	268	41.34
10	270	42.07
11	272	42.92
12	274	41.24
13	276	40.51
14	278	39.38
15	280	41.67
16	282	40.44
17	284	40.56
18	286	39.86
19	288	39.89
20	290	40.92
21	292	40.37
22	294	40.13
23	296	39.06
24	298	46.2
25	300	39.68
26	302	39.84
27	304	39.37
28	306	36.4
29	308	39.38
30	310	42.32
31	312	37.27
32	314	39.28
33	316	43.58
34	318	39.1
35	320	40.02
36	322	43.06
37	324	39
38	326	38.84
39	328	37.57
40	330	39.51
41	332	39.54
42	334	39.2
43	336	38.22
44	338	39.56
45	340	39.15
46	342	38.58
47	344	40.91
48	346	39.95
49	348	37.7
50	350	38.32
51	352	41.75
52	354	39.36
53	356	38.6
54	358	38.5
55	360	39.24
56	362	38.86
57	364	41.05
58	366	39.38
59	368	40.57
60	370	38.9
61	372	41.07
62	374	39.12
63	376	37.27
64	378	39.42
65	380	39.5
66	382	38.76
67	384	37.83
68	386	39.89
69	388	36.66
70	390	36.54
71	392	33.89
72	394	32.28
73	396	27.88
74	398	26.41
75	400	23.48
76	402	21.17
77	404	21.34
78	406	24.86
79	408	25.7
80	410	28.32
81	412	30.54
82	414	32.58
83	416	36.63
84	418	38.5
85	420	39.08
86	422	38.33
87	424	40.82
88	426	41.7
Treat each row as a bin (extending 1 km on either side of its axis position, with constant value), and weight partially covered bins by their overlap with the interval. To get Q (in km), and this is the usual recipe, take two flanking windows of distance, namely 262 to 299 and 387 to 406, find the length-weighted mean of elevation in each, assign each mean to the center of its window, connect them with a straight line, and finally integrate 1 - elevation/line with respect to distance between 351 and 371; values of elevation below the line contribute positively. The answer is -4.4 km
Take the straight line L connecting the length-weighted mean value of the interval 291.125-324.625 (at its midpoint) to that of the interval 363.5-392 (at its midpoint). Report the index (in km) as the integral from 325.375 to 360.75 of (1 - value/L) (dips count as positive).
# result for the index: 0.3 km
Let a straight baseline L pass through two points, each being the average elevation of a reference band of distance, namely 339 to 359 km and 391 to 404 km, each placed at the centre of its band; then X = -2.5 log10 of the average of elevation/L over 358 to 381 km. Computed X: -0.16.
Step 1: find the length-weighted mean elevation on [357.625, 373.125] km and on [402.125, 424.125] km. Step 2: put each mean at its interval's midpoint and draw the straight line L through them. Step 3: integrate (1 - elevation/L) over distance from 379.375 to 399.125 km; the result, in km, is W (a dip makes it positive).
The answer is 0.5 km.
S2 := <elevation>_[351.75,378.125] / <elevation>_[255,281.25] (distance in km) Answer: 1.0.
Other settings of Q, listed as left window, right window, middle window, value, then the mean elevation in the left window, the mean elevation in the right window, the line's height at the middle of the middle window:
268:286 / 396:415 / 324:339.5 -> -1.9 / 41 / 26.1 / 34.7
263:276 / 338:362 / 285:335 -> 0.6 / 41.7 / 39.3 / 40.5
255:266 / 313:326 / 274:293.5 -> 0.4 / 41.6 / 40.5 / 41.2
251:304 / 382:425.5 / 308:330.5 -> -1.0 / 41.1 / 32.3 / 38.2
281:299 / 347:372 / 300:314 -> 0.5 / 40.8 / 39.4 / 40.5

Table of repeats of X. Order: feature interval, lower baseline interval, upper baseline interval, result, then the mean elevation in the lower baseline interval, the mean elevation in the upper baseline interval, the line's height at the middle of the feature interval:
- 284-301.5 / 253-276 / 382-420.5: -0.03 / 41.7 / 31.3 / 39.6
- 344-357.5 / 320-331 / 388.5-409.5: -0.11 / 39.6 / 27.6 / 35.5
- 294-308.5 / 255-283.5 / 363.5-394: 0.01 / 41.4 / 38.4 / 40.5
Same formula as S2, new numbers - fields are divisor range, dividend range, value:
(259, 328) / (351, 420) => 0.86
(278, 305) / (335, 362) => 0.97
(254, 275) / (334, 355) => 0.94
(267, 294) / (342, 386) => 0.96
